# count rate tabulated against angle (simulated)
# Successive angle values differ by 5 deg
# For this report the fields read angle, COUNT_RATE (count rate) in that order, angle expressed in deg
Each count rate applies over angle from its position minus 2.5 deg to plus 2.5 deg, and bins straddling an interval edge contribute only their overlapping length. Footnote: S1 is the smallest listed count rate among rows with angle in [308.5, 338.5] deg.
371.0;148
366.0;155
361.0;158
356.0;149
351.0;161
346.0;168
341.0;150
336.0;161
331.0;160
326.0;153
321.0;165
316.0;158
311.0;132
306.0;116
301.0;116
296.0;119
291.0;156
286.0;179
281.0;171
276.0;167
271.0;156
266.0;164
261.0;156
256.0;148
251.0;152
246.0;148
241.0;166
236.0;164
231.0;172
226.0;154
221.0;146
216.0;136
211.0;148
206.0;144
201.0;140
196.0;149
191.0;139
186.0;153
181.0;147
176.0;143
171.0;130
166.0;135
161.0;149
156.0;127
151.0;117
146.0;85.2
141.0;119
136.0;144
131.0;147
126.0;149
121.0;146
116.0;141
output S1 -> 132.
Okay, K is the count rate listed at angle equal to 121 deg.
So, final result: 146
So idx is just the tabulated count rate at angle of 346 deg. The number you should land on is 168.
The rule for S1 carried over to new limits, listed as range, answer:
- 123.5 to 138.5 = 144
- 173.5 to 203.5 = 139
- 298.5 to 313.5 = 116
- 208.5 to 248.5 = 136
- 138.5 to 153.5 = 85.2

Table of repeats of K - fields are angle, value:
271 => 156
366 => 155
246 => 148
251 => 152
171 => 130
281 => 171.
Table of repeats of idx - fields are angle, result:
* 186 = 153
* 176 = 143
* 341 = 150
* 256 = 148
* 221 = 146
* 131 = 147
